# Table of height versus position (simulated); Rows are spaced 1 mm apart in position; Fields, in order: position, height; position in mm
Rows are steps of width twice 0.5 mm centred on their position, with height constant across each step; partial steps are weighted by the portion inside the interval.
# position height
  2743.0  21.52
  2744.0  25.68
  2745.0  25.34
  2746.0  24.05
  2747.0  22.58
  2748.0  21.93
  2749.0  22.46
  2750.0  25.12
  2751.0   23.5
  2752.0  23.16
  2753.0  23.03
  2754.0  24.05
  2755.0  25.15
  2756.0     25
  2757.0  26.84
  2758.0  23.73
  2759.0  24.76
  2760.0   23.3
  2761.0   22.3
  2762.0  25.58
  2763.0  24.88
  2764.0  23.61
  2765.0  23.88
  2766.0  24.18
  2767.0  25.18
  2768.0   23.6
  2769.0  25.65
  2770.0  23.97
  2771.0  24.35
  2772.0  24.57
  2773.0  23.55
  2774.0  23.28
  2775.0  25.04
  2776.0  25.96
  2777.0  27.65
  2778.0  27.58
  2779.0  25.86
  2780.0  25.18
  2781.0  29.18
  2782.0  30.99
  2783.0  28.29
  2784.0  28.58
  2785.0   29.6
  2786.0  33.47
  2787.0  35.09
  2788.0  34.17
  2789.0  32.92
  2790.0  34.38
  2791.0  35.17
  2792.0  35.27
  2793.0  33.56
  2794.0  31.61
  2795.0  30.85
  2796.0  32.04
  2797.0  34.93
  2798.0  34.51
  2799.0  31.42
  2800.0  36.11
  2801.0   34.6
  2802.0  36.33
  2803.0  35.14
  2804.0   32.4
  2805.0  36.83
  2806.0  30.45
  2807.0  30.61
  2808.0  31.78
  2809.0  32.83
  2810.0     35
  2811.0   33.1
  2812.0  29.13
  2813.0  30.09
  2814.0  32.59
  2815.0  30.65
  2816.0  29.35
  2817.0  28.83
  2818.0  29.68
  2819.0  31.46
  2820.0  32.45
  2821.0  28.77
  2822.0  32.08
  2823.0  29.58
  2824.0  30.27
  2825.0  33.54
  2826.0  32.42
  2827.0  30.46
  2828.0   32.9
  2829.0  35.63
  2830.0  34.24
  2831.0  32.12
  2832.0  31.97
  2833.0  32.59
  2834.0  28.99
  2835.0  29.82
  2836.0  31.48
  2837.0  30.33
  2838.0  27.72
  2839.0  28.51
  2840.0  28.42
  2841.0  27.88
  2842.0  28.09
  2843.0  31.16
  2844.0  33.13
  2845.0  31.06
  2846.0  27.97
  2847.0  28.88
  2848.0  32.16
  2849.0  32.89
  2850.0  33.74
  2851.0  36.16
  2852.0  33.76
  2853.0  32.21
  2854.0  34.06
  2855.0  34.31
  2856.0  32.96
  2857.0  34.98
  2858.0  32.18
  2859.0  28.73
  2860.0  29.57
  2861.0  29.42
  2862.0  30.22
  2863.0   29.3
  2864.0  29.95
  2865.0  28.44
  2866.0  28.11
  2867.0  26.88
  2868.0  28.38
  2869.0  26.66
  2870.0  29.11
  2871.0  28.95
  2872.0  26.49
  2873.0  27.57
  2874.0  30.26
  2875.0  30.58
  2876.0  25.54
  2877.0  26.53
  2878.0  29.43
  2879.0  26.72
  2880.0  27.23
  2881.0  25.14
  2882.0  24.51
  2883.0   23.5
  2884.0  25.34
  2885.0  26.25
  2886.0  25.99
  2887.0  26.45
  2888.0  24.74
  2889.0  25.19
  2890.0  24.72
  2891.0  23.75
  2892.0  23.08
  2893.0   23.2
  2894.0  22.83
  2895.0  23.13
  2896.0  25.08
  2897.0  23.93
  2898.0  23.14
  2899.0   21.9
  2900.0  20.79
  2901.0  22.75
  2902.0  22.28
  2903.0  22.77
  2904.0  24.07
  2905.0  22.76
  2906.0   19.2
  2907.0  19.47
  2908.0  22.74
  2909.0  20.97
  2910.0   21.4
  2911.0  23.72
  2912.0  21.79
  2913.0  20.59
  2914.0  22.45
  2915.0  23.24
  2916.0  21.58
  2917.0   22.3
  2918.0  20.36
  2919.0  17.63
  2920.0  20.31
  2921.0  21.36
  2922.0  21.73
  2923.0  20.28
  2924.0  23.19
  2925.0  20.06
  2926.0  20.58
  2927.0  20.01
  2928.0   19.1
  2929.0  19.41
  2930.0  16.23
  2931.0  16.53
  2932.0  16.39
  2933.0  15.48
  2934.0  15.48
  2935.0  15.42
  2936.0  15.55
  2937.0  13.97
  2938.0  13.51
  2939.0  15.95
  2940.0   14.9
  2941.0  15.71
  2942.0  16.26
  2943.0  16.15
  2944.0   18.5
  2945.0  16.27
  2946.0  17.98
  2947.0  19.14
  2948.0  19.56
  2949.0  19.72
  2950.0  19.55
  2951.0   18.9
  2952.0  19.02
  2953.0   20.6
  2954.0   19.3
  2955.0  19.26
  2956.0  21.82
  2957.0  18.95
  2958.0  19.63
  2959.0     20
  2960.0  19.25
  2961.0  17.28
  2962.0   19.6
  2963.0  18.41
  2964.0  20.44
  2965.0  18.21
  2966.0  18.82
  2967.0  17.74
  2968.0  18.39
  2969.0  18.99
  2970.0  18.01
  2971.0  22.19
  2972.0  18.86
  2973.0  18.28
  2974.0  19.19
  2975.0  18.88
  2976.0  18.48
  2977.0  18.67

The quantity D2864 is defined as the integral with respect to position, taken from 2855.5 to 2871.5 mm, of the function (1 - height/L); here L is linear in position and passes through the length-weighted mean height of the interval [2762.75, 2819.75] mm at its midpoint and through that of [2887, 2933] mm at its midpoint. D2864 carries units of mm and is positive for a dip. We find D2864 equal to -3.0 mm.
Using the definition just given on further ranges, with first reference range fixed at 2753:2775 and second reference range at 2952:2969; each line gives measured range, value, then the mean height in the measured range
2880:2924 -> -4.3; 22.8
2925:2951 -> 3.4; 17.2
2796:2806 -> -4.7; 34.4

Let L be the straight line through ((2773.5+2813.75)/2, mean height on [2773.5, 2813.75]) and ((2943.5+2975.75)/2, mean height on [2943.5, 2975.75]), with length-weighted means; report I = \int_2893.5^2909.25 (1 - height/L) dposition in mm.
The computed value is 0.7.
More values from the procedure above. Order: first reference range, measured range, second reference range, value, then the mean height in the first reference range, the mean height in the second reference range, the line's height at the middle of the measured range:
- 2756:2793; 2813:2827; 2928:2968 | -3.4 mm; 27.3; 17.8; 24.8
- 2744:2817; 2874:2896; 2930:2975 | -3.4 mm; 28.5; 18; 22.1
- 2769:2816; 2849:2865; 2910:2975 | -3.9 mm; 30.8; 18.9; 25.7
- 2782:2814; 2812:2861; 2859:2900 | -2.5 mm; 32.9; 26.4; 29.8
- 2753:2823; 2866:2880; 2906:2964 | -2.7 mm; 29.3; 19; 23.4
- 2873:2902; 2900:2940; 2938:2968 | 3.8 mm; 25.1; 18.4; 21.8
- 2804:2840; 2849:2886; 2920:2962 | -4.0 mm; 31.4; 18.3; 26.4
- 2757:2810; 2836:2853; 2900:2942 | -4.0 mm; 29.3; 19.6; 25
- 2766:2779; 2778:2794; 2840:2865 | -3.2 mm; 25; 31.3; 26.1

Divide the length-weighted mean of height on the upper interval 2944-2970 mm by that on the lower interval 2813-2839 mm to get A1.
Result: 0.61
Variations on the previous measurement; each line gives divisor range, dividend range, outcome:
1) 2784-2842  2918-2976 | 0.58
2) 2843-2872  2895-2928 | 0.70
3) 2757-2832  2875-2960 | 0.70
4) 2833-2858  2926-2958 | 0.56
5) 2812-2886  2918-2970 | 0.61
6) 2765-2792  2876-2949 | 0.75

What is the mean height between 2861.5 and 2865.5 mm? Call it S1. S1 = 29.5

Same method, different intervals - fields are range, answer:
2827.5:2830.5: 34.3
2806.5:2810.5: 32.6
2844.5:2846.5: 29.5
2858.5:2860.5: 29.1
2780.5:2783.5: 29.5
